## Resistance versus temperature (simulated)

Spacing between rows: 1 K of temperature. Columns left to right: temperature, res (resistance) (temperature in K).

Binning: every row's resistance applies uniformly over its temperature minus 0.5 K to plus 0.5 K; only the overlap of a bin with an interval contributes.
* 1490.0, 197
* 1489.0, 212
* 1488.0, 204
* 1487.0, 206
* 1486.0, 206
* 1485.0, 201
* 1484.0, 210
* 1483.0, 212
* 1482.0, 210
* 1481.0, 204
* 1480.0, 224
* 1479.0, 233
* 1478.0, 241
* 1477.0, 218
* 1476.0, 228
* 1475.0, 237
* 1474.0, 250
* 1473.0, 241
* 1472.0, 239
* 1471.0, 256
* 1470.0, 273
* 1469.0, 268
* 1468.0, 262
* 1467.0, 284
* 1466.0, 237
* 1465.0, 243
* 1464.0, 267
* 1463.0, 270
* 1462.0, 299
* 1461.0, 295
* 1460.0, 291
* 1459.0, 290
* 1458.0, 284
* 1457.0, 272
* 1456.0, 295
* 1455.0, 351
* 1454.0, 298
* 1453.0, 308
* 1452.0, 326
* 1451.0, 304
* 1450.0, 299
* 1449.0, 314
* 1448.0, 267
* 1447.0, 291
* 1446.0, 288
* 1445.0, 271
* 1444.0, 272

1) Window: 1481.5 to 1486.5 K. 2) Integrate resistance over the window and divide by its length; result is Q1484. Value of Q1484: 208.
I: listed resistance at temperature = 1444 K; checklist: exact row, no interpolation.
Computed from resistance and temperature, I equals 272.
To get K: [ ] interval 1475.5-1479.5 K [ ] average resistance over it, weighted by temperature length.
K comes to 230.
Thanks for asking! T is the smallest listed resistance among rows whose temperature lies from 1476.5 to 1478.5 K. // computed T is 218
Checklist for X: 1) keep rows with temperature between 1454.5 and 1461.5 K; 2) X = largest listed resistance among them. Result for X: 351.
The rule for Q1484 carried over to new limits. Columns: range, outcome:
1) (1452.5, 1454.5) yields 303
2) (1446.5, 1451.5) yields 295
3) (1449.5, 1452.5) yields 310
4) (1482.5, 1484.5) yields 211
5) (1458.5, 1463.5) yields 289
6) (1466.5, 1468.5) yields 273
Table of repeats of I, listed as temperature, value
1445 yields 271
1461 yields 295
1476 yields 228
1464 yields 267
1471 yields 256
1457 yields 272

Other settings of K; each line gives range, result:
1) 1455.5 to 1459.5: 285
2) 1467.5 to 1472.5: 260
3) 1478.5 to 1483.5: 217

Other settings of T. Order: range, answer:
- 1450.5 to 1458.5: 272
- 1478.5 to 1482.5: 204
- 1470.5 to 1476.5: 228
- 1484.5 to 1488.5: 201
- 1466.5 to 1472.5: 239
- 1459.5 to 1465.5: 243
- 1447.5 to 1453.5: 267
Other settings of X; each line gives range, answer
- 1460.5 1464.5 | 299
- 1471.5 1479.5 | 250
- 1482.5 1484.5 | 212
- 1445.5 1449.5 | 314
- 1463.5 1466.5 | 267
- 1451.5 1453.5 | 326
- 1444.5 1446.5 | 288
